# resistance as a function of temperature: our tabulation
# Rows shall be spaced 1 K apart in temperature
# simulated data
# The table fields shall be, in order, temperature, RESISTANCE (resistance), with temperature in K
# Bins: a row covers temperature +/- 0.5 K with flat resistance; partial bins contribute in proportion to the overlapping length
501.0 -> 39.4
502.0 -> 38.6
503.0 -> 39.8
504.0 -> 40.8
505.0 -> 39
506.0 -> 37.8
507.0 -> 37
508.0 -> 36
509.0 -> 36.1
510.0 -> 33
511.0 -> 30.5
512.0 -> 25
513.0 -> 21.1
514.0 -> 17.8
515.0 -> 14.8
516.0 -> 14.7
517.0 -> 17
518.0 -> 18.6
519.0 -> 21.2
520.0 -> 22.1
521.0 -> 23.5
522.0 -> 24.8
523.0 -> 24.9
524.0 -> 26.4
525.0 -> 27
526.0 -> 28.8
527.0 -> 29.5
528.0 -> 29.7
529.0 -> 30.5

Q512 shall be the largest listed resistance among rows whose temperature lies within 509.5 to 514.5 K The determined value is 33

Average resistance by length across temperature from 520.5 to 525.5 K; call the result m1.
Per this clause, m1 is 25.3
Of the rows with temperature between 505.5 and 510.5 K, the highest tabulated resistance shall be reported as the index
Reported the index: 37.8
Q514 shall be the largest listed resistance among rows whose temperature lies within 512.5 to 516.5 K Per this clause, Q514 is 21.1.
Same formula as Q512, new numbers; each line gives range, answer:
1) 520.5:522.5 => 24.8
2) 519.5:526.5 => 28.8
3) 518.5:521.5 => 23.5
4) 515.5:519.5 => 21.2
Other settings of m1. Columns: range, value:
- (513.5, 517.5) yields 16.1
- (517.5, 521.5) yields 21.4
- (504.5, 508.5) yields 37.5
